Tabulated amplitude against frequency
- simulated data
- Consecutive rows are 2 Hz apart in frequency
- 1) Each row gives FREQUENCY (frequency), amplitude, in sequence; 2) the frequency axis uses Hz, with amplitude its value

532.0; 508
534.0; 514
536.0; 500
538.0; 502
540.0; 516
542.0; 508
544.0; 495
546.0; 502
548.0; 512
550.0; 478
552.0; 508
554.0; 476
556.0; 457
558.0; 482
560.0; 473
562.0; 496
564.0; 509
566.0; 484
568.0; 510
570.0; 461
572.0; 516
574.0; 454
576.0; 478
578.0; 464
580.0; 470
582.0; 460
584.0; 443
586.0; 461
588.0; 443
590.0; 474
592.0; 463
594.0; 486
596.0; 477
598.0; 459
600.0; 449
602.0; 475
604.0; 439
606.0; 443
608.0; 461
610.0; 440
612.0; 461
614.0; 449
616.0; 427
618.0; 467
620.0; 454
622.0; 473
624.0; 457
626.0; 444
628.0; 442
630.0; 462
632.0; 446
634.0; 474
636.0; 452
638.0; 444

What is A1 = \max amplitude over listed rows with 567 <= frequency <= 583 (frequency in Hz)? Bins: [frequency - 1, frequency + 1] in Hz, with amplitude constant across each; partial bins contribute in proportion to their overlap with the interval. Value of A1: 516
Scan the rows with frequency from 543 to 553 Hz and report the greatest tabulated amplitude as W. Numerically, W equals 512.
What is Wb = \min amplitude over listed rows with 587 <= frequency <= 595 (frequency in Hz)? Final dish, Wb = 443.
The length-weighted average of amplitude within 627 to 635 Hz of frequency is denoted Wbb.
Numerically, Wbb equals 456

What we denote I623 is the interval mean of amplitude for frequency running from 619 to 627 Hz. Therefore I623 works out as 457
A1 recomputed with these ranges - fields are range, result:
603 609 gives 461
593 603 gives 486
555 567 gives 509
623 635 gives 474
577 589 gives 470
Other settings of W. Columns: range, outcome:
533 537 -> 514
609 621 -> 467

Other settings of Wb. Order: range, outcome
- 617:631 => 442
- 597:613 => 439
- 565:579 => 454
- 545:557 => 457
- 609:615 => 440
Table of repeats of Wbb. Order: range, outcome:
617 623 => 465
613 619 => 448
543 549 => 503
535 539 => 501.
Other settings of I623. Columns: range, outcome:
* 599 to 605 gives 454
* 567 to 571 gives 486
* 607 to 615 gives 453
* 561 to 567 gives 496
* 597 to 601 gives 454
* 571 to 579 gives 478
